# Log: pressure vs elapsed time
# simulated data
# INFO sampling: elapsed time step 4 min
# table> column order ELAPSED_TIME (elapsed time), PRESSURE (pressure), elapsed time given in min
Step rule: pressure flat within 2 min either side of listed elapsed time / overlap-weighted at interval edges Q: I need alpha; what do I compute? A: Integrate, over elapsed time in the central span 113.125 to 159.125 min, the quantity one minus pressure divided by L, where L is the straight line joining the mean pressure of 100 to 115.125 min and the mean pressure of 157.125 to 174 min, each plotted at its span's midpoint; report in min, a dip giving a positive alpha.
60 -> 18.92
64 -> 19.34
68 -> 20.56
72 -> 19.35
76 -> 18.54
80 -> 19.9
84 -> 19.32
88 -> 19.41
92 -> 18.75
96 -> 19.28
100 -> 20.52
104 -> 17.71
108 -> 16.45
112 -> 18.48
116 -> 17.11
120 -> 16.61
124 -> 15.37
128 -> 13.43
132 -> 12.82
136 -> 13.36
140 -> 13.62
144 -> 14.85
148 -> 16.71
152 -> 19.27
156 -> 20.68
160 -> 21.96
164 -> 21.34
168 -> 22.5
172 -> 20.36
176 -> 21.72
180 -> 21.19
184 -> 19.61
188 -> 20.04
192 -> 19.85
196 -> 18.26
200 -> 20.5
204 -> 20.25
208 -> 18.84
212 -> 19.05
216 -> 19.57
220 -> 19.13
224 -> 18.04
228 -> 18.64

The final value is 8.6 min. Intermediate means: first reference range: 17.9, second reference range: 21.5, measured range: 16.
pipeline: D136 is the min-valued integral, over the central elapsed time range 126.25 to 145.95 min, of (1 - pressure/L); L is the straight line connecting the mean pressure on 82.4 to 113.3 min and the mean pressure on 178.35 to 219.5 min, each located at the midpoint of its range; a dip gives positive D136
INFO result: 5.7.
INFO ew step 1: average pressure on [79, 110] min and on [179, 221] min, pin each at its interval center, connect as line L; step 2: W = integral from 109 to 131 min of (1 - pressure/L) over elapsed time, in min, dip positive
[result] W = 3.47 min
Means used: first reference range 18.9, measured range 16.1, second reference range 19.6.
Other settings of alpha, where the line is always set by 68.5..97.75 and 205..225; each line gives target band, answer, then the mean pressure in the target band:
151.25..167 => -1.6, 21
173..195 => -1.5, 20.4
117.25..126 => 1.4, 16.1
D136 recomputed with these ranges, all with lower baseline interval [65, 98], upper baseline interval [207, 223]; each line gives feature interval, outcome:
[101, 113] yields 1.0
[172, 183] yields -1.1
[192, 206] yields -0.4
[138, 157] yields 2.4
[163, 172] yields -1.1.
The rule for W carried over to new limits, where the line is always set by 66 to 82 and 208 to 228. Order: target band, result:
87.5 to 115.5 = 1.33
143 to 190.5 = -2.43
